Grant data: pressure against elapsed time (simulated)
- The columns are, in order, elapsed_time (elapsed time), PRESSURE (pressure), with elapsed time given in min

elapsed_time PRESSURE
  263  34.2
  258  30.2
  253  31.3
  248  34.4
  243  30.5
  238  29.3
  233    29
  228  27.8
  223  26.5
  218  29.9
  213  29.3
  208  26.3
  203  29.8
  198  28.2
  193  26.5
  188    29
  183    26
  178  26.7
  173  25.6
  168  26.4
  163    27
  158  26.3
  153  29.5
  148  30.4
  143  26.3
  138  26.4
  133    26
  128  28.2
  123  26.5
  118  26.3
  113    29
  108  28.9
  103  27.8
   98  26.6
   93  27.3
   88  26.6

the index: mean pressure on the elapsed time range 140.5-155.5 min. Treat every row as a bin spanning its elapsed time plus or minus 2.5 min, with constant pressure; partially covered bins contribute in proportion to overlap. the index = 28.7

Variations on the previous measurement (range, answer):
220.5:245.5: 28.6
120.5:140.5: 26.8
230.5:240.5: 29.1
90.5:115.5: 27.9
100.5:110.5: 28.4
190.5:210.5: 27.7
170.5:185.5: 26.1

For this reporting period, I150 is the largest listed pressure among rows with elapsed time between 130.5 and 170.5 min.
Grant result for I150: 30.4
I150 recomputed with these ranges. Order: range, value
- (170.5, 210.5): 29.8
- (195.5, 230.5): 29.9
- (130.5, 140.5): 26.4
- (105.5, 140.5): 29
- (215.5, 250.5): 34.4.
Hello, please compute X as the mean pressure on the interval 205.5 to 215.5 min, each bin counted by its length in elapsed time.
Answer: 27.8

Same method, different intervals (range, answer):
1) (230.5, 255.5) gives 30.9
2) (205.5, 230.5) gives 28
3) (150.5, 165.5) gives 27.6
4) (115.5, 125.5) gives 26.4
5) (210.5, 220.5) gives 29.6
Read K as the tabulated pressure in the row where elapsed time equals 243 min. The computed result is 30.5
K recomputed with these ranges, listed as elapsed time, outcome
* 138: 26.4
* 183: 26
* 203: 29.8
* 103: 27.8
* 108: 28.9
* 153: 29.5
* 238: 29.3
